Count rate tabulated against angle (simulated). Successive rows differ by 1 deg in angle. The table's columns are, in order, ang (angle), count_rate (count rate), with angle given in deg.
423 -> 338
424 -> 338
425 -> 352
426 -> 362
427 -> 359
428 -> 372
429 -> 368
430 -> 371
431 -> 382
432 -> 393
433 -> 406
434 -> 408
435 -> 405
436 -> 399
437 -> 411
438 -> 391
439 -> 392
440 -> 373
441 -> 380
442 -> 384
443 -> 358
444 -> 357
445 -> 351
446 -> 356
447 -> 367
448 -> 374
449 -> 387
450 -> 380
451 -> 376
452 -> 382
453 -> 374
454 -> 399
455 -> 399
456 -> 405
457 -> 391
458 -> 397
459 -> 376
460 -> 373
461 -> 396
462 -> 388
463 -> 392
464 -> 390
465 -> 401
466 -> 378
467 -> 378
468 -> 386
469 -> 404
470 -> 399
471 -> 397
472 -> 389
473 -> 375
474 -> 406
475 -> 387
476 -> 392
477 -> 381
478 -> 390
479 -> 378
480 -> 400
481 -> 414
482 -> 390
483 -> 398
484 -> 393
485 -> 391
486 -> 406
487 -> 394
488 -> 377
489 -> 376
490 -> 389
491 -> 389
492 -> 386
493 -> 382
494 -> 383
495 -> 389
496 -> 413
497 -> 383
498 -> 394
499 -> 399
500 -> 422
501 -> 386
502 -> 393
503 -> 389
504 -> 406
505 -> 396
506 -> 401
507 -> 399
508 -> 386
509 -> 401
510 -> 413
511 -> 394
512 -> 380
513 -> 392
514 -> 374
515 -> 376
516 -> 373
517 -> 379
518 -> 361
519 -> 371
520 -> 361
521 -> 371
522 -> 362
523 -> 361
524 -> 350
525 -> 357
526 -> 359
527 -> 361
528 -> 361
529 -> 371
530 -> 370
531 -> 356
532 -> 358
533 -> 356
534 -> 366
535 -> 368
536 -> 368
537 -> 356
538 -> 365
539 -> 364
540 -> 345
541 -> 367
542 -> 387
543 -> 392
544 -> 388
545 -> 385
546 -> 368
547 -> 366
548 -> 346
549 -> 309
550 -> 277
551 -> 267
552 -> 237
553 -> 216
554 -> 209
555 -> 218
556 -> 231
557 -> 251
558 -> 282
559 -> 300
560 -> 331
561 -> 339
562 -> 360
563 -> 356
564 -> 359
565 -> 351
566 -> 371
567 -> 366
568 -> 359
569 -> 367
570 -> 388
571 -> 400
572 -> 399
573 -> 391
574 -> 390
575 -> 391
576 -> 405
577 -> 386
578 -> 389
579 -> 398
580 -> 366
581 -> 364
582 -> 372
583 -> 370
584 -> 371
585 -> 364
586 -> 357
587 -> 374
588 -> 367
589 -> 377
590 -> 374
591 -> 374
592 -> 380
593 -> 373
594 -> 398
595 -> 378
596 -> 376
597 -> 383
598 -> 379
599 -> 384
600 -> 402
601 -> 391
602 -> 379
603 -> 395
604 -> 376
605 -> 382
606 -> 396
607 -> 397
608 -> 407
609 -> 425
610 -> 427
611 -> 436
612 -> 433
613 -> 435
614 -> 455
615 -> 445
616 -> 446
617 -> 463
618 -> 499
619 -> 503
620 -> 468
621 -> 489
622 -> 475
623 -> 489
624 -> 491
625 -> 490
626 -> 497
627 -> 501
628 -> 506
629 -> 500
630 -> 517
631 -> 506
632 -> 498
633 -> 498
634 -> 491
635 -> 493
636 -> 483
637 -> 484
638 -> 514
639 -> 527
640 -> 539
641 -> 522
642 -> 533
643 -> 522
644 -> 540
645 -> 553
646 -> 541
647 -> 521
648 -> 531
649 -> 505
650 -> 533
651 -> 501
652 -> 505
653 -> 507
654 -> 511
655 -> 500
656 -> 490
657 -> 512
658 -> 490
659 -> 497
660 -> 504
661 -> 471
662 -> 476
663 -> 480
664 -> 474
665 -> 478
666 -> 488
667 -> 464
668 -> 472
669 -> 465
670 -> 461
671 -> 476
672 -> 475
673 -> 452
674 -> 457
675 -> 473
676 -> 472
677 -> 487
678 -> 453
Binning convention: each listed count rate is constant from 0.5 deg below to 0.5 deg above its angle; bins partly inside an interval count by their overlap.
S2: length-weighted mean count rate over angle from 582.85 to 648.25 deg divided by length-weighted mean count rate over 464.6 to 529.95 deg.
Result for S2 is 1.16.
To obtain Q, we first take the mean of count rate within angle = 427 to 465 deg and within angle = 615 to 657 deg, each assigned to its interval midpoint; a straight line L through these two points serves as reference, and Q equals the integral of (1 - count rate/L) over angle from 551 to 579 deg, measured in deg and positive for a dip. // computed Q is 7.6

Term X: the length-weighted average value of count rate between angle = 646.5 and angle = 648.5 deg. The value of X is 526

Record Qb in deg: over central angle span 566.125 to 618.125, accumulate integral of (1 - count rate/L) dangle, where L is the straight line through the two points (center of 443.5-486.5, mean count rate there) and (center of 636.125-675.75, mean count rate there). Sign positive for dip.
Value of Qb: 7.7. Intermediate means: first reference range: 387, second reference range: 498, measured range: 393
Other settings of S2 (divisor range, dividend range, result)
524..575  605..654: 1.42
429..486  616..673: 1.28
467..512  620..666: 1.28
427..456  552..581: 0.89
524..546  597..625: 1.18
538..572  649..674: 1.47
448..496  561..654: 1.12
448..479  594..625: 1.10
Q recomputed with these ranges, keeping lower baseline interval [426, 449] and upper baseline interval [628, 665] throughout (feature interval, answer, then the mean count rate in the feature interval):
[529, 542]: 2.3 deg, 363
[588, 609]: 4.1 deg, 386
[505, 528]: 2.7 deg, 377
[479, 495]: 0.7 deg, 391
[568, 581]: 2.1 deg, 387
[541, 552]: 2.5 deg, 344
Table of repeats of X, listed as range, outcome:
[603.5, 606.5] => 385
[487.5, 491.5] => 383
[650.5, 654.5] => 506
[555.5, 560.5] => 279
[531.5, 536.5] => 363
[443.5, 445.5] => 354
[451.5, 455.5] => 388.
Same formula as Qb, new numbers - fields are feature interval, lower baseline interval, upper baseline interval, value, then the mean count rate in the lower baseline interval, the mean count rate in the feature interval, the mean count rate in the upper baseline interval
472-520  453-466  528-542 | -1.6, 391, 390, 363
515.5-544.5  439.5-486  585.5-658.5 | 3.6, 386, 366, 459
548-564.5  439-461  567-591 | 4.1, 379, 286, 379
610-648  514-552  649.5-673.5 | -3.3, 358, 494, 487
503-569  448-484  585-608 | 5.9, 390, 351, 382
